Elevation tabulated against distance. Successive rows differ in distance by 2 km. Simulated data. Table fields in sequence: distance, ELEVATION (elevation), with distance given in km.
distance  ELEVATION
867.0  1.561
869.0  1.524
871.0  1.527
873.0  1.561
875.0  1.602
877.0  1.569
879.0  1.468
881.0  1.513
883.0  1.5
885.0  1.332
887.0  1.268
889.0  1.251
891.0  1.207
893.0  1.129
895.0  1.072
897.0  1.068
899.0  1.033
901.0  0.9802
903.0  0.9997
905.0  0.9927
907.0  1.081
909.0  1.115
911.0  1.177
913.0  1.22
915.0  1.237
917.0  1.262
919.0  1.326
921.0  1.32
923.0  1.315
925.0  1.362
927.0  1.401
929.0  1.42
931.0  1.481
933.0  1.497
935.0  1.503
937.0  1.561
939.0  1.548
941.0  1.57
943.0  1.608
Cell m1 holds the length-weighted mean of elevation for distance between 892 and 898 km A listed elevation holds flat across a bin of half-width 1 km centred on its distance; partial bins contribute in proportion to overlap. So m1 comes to 1.09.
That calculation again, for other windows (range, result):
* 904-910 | 1.06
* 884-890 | 1.28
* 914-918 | 1.25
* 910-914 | 1.2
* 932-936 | 1.5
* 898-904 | 1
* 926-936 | 1.46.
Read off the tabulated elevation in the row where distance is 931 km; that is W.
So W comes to 1.481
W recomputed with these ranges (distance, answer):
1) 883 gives 1.5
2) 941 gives 1.57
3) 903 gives 0.9997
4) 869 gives 1.524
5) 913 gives 1.22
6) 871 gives 1.527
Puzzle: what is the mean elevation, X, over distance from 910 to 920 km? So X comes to 1.24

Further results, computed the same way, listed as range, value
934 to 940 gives 1.54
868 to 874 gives 1.54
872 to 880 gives 1.55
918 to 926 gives 1.33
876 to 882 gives 1.52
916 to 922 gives 1.3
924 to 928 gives 1.38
